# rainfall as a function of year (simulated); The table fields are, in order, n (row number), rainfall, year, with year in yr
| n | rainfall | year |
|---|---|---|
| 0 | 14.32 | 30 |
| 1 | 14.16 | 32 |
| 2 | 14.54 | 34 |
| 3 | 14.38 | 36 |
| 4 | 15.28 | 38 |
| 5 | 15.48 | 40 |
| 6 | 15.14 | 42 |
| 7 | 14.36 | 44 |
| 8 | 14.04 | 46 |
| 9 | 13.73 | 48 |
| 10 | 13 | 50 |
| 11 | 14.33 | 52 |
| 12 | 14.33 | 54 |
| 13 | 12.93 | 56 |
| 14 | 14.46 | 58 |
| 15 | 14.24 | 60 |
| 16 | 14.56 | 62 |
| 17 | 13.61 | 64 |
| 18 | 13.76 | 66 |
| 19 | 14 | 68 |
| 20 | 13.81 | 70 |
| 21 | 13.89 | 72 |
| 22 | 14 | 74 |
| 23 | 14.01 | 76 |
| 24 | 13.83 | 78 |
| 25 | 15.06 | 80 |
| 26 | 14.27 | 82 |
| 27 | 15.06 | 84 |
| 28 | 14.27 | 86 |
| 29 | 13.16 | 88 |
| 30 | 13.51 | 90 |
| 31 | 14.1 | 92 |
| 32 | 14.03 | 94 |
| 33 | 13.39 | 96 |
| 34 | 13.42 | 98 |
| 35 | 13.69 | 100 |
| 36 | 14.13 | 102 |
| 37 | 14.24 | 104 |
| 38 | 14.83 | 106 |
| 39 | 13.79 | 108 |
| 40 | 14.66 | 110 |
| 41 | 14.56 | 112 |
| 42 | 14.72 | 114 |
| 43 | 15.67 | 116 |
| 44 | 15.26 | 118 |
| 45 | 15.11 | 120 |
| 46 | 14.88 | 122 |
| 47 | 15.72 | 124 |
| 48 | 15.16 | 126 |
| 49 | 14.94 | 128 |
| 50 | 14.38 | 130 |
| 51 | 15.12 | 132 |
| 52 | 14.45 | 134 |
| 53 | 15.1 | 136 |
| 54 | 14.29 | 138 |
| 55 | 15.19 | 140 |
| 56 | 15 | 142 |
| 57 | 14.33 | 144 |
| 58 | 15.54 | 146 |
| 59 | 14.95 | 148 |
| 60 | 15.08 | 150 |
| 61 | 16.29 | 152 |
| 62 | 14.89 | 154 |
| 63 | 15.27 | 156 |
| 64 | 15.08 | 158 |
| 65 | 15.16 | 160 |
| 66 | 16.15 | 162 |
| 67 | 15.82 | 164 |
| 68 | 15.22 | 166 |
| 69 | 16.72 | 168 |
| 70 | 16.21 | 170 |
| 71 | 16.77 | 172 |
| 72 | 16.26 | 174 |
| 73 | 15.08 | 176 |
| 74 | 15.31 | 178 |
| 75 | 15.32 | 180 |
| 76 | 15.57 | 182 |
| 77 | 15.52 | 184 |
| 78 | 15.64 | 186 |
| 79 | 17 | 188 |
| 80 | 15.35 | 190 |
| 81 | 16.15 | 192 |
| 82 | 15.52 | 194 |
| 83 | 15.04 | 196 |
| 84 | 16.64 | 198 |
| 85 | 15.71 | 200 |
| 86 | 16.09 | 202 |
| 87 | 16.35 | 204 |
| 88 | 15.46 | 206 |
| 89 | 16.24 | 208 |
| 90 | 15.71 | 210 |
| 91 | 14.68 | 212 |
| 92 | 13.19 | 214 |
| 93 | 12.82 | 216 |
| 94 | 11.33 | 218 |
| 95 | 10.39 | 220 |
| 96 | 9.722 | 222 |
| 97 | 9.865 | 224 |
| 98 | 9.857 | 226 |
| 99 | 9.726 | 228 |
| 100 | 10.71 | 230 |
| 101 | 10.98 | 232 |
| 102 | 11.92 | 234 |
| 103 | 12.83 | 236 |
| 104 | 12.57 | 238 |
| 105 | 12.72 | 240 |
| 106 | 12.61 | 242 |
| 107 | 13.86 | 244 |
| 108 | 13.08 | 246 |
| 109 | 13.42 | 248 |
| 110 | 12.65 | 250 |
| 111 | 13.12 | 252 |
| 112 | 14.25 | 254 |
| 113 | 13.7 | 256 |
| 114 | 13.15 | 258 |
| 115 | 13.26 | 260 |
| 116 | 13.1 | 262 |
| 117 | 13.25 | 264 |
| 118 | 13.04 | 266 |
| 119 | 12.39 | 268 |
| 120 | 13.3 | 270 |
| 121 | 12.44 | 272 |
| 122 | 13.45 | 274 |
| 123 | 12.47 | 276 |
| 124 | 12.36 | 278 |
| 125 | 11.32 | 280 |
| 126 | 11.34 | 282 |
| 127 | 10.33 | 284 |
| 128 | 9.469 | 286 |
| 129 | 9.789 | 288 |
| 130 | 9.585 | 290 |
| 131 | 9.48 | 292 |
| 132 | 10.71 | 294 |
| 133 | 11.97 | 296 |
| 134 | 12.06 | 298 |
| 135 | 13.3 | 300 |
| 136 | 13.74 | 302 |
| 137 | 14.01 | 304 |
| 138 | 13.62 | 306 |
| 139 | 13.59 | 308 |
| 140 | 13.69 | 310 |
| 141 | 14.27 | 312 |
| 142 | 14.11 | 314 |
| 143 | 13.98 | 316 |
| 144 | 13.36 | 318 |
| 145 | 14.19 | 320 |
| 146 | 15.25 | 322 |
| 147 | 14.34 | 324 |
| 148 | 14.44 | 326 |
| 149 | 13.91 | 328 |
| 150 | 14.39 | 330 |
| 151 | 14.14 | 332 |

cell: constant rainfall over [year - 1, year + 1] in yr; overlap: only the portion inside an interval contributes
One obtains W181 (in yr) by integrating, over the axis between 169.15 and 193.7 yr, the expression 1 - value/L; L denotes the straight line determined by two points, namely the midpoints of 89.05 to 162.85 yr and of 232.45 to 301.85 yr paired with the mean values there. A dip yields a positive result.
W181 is -3.63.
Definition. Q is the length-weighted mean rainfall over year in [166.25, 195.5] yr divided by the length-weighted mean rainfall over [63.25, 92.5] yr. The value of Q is 1.1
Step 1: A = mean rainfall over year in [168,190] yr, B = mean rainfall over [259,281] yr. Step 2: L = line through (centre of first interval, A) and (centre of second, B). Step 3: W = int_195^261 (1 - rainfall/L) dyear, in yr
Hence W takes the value 4.95 yr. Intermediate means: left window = 15.9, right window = 12.8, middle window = 13.1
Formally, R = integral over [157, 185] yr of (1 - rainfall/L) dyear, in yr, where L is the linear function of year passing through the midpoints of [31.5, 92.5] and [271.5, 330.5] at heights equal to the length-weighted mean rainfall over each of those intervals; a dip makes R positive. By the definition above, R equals -4.6 yr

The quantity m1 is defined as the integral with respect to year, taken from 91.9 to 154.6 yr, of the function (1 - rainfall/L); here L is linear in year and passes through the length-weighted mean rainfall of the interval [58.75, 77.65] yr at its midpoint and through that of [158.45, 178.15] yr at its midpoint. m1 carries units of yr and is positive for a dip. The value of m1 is 1.3 yr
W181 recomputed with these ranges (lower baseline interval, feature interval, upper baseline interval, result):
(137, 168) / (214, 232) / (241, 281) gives 4.0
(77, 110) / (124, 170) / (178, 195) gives -0.6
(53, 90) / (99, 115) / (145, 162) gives 0.3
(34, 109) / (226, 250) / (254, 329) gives 1.7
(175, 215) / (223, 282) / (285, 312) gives 4.8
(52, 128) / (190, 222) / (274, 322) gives -3.4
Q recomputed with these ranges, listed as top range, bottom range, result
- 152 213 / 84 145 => 1.08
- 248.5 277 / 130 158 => 0.87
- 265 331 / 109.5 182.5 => 0.83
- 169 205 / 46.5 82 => 1.13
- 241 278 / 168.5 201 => 0.83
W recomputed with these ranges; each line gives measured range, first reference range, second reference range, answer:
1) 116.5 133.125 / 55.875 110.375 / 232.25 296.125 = -1.78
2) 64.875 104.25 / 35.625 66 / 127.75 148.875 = 1.35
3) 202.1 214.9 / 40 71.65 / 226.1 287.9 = -2.59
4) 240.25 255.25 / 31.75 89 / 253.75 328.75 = -0.26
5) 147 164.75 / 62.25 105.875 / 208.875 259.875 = -2.93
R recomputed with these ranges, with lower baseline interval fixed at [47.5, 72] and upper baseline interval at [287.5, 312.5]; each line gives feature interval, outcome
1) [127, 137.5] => -1.1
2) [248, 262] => -0.8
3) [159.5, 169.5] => -2.0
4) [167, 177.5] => -2.4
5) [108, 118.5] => -1.0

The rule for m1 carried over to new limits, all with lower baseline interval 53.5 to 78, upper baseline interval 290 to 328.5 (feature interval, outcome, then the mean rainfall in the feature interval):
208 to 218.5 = -0.29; 13.9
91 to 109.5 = -0.16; 14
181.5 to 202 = -3.37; 15.8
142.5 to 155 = -1.33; 15.2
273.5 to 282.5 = 0.80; 12.2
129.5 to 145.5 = -1.18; 14.8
